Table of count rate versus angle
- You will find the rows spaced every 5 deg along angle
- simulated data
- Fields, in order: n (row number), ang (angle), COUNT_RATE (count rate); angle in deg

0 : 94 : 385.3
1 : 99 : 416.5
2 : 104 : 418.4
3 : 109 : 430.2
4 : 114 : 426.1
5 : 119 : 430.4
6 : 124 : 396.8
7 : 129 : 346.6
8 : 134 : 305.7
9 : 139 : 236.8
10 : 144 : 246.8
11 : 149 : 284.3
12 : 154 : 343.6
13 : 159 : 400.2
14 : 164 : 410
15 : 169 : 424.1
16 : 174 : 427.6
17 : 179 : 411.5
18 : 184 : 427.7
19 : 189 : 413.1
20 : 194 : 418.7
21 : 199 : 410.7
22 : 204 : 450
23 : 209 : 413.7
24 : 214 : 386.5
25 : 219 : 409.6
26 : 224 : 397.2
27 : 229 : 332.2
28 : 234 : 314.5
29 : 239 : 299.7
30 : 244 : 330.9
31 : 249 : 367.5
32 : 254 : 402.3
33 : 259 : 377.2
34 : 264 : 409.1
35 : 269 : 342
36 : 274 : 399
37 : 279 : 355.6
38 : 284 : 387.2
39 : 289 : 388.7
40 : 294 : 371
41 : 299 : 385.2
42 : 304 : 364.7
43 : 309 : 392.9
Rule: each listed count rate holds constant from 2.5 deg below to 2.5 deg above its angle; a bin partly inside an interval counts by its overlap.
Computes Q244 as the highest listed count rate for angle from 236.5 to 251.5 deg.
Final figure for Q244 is 367.5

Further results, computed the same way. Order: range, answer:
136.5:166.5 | 410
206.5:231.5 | 413.7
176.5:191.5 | 427.7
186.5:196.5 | 418.7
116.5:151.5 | 430.4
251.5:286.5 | 409.1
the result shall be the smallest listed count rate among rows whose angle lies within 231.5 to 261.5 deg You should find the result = 299.7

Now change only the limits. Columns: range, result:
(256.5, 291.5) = 342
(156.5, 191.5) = 400.2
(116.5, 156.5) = 236.8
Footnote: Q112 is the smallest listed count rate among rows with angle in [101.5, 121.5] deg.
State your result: 418.4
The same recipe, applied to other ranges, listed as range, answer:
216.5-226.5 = 397.2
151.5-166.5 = 343.6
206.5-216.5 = 386.5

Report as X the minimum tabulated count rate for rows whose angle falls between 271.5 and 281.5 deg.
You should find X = 355.6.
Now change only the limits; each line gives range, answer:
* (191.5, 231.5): 332.2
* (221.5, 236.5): 314.5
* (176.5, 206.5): 410.7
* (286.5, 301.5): 371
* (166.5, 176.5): 424.1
